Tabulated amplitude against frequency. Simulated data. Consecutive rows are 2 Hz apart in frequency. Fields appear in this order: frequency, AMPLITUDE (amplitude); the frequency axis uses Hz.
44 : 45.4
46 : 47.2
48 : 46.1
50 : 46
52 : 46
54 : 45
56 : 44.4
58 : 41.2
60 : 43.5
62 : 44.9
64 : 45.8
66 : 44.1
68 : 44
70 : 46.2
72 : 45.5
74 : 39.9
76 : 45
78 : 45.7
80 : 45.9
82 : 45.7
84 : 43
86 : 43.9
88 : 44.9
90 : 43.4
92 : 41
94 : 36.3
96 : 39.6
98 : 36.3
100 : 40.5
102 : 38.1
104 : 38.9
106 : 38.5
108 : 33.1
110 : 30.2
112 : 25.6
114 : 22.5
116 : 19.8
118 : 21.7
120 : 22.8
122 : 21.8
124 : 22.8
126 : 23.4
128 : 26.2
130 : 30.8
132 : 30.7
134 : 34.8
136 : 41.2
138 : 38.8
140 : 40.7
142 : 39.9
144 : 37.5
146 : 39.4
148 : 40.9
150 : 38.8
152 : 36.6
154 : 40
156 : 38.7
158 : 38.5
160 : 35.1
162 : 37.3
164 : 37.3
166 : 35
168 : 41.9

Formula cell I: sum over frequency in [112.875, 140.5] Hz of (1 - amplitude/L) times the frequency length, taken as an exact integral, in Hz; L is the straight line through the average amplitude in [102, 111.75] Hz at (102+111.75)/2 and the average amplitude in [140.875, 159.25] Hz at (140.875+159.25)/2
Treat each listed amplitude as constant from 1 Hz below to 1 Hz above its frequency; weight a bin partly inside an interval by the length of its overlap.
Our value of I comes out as 6.5 Hz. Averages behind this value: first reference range 34.7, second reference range 38.9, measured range 28.2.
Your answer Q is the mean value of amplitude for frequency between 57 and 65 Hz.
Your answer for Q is 43.8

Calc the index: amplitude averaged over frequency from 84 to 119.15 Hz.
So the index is 35.1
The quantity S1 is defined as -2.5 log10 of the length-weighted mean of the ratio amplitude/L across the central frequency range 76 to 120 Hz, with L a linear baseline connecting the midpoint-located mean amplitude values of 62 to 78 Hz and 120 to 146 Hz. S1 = 0.076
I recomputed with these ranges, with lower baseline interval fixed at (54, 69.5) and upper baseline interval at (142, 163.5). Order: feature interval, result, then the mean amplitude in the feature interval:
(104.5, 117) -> 3.8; 28.7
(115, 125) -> 4.6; 21.8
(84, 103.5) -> 0.7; 40.5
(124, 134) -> 3.0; 28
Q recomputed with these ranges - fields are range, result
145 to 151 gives 39.7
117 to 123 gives 22.1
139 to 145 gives 39.4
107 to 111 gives 31.6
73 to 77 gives 42.5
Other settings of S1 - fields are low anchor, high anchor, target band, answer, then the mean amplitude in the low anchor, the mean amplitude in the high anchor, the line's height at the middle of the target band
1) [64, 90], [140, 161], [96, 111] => 0.16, 44.5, 38.6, 42.4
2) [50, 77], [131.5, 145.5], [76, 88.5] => -0.05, 44.3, 38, 42.7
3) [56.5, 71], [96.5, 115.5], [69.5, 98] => -0.10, 44.2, 33.5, 39.2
